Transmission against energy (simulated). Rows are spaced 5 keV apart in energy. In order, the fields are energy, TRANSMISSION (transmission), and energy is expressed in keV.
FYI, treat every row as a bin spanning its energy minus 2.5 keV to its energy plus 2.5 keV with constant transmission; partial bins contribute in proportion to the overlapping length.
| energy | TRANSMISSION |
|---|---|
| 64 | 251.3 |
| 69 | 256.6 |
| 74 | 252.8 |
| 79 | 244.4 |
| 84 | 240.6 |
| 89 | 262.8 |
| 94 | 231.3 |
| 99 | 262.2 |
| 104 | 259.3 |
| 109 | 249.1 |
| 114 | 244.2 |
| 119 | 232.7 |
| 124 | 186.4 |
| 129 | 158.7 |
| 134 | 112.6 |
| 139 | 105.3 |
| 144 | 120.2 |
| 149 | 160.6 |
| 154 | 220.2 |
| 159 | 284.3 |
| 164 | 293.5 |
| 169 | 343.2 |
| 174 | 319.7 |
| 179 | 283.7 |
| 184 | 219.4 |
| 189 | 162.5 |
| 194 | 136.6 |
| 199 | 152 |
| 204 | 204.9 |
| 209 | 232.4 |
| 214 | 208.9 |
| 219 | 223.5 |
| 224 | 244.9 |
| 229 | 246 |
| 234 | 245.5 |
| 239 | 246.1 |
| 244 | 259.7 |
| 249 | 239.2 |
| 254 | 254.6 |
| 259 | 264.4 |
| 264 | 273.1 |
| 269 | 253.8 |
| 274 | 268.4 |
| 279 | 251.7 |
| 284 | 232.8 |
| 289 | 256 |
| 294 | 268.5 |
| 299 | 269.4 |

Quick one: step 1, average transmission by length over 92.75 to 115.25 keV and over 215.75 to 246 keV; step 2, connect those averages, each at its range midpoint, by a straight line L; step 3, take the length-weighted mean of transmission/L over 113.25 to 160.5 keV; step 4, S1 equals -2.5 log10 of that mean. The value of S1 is 0.36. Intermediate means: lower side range 250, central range 178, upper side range 243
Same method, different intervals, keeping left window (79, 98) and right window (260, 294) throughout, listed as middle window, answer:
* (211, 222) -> 0.164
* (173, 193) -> 0.086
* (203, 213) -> 0.156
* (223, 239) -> 0.039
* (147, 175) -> -0.079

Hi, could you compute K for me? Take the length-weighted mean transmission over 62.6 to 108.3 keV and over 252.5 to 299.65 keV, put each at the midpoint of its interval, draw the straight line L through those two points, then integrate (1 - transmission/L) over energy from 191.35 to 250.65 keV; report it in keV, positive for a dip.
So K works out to 8.6 keV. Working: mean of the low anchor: 251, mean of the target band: 220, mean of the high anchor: 259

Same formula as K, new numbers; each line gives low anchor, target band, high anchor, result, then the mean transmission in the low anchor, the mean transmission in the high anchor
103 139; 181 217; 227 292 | 6.1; 197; 253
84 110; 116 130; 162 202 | 2.8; 252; 238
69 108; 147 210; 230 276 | 5.2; 251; 256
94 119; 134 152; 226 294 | 8.7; 249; 254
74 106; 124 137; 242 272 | 5.6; 250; 258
